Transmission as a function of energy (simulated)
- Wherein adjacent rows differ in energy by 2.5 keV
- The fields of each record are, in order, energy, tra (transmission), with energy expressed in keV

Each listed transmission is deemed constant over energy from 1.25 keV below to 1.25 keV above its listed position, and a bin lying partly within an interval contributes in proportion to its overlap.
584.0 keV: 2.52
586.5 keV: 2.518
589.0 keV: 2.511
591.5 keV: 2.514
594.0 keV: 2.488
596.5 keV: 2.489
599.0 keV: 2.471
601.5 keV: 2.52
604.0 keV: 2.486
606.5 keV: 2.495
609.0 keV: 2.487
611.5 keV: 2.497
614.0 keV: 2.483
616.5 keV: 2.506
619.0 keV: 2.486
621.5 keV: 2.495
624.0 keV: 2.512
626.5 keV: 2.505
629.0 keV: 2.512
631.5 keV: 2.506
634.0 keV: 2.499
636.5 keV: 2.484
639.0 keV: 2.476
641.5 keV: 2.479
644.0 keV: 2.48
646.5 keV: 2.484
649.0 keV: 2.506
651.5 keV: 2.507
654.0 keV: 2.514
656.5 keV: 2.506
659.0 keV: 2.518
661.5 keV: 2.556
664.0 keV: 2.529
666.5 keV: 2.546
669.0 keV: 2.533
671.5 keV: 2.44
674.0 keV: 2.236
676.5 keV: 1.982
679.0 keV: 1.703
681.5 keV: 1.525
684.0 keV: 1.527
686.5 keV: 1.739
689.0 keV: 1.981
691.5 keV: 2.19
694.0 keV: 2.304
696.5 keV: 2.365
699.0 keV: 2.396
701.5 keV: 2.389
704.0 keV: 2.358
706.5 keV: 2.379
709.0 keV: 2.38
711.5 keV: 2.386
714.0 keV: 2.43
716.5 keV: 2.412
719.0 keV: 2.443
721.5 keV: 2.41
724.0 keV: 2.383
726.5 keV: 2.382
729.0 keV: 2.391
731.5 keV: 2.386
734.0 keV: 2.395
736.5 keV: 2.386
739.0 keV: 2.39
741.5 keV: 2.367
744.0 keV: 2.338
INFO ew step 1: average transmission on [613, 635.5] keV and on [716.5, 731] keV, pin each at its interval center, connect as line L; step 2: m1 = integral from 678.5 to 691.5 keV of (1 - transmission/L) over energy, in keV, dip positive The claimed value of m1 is 3.72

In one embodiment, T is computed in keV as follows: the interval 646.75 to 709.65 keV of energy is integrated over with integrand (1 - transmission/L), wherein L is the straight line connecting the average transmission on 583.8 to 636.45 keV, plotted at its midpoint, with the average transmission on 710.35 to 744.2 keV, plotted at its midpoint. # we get 4.4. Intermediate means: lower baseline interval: 2.5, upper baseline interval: 2.39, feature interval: 2.27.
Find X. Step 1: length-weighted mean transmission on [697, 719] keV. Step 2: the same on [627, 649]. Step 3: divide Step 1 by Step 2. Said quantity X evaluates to 1.0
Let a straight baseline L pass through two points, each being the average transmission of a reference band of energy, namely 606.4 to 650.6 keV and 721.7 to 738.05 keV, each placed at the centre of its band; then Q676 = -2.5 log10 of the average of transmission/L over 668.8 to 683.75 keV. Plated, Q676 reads 0.218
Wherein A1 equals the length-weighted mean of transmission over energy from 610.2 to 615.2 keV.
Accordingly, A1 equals 2.49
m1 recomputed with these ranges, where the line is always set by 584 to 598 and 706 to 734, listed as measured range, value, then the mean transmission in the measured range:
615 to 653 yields -0.4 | 2.5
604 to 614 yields 0.0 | 2.49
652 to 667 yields -0.5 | 2.53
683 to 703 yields 2.5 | 2.12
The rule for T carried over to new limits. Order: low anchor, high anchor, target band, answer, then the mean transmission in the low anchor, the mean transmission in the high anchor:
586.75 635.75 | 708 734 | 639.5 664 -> -0.44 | 2.5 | 2.4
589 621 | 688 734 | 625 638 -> -0.22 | 2.49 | 2.36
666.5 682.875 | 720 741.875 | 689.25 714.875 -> -1.14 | 2.1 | 2.39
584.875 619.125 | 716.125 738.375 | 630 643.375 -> -0.10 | 2.5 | 2.4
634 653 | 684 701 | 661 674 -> -1.01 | 2.49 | 2.13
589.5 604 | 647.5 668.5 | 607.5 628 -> 0.07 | 2.5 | 2.52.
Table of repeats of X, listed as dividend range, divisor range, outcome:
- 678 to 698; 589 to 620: 0.77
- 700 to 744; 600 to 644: 0.96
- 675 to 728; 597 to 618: 0.88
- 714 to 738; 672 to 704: 1.17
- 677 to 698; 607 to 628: 0.77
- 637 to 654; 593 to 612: 1.00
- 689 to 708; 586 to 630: 0.93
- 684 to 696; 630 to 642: 0.81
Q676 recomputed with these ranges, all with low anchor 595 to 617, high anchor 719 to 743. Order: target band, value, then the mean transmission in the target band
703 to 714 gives 0.01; 2.38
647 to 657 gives -0.02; 2.51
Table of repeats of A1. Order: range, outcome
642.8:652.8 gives 2.49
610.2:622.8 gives 2.49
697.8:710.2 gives 2.38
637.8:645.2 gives 2.48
